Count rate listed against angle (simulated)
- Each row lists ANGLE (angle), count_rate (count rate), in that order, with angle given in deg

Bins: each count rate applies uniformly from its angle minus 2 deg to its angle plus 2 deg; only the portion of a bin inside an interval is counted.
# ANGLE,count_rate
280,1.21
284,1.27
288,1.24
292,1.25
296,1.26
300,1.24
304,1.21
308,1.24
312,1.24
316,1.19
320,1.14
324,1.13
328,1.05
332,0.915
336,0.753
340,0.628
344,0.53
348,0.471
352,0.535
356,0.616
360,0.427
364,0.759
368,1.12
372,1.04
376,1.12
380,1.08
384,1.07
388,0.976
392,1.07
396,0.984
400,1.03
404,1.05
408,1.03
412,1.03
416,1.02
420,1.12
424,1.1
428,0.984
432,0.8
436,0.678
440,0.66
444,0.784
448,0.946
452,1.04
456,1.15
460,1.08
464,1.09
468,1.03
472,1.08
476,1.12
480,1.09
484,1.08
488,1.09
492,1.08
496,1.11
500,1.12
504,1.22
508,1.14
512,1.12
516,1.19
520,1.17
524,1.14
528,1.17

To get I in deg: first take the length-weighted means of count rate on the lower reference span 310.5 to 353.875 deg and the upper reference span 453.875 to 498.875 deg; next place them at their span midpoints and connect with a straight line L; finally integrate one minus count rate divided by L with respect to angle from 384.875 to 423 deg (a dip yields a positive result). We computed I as -2.3 deg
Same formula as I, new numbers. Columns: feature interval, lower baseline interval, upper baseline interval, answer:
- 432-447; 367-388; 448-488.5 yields 4.8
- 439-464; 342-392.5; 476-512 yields 1.3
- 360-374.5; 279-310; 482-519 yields 3.6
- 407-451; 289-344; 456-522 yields 7.1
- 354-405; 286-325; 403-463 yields 5.7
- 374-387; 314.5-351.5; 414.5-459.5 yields -2.8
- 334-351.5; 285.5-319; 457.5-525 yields 8.9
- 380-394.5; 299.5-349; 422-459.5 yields -1.5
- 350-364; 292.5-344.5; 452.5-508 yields 6.7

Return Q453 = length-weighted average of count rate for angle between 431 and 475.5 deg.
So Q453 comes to 0.949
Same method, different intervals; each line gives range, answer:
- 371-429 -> 1.05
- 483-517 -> 1.13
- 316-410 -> 0.899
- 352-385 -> 0.877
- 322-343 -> 0.878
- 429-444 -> 0.74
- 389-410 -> 1.03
